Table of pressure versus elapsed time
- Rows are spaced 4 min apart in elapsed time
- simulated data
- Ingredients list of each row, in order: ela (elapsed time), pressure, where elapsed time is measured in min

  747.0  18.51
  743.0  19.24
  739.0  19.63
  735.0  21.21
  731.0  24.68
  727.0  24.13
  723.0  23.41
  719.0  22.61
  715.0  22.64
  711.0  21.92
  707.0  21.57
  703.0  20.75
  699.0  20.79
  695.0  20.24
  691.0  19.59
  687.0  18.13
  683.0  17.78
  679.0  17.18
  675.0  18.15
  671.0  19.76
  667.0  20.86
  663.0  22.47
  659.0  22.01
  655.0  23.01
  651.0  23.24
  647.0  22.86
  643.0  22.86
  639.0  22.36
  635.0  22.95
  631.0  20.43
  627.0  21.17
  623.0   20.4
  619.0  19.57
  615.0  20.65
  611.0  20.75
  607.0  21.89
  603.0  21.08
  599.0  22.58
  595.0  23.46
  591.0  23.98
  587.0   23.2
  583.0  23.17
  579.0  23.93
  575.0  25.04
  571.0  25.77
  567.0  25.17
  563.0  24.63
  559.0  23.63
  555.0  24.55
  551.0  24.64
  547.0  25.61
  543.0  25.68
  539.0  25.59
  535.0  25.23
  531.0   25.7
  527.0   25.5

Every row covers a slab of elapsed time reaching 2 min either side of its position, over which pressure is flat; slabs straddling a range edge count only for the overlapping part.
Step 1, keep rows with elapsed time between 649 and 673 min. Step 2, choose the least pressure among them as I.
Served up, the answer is 19.76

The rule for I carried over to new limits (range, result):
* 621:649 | 20.4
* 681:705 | 17.78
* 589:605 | 21.08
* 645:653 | 22.86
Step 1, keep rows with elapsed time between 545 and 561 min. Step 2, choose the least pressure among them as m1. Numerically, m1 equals 23.63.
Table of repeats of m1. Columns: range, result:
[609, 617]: 20.65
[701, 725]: 20.75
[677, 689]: 17.18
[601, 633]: 19.57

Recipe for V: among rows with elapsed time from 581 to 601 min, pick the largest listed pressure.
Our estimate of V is 23.98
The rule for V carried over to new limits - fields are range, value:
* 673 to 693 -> 19.59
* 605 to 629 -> 21.89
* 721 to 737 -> 24.68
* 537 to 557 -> 25.68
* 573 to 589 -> 25.04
